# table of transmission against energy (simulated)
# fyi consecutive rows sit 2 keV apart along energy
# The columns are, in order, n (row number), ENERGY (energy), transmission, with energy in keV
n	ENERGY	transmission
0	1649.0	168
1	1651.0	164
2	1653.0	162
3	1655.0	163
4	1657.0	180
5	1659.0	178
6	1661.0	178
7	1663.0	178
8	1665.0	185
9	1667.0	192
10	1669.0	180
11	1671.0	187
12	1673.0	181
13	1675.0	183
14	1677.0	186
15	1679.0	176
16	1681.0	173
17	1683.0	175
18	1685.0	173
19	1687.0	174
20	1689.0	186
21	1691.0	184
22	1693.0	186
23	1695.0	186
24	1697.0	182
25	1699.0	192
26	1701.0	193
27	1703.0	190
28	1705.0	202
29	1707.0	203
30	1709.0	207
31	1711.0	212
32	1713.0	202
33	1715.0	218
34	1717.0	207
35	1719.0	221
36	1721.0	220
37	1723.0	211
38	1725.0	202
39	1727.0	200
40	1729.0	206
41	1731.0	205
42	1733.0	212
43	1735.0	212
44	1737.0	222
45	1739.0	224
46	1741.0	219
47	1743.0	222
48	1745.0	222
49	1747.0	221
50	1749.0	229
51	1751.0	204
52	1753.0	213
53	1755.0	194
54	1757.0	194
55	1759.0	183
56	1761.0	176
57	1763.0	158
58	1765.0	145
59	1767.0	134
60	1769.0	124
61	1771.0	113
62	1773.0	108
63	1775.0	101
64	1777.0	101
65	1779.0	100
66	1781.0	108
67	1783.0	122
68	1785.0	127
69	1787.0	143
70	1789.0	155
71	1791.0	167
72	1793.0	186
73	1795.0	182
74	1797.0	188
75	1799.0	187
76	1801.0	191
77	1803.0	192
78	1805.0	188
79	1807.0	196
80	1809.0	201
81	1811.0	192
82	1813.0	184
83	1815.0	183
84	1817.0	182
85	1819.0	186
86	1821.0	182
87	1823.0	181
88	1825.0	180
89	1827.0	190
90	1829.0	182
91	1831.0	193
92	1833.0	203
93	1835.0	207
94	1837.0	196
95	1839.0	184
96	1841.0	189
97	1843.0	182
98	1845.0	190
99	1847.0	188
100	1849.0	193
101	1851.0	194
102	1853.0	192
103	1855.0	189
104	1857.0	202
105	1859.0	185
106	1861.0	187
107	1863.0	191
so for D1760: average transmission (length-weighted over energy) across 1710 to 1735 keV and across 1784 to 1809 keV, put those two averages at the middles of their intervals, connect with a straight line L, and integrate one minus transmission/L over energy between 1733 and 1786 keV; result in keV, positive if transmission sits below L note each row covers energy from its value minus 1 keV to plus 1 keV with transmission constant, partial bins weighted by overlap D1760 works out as 6.9 keV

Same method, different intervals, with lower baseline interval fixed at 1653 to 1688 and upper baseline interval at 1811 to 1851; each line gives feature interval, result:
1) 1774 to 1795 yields 5.90 keV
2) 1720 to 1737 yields -2.54 keV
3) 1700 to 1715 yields -1.80 keV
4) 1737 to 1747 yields -2.12 keV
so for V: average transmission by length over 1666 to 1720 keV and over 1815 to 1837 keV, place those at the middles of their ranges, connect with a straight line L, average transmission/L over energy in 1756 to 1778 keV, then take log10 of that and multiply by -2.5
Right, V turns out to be 0.33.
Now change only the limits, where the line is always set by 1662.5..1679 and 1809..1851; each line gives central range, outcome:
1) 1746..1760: -0.106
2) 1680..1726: -0.062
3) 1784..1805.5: 0.089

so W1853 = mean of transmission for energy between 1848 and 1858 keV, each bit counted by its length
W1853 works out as 194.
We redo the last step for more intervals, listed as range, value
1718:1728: 211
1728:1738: 211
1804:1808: 192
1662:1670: 184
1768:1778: 109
